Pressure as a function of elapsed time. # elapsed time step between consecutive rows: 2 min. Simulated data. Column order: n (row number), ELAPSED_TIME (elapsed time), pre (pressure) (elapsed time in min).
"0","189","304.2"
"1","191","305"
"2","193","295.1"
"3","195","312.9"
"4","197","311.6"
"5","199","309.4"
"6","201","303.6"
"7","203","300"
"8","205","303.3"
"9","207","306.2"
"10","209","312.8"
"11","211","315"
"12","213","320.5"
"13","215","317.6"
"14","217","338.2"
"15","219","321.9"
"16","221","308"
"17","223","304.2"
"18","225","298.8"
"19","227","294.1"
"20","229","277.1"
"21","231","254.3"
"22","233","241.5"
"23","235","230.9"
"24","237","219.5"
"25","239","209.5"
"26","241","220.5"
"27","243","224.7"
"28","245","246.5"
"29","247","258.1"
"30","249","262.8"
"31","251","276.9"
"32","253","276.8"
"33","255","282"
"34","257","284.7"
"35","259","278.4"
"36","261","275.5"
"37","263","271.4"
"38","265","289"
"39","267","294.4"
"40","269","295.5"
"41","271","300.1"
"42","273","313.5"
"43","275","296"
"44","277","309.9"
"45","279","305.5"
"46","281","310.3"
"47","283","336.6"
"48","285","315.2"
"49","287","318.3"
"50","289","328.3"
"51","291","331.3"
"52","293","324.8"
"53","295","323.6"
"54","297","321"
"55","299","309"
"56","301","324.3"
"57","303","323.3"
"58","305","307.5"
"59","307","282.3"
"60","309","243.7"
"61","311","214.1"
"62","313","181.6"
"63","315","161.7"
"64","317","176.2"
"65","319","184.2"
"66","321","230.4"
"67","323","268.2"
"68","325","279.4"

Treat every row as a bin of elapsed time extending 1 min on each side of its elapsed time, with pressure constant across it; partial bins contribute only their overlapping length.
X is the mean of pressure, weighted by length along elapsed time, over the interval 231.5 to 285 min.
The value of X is 274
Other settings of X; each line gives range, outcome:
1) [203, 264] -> 278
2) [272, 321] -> 284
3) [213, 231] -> 305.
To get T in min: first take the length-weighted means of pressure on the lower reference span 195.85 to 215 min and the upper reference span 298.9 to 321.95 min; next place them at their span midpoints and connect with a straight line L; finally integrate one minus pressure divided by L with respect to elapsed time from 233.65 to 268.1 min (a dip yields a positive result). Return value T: 2.6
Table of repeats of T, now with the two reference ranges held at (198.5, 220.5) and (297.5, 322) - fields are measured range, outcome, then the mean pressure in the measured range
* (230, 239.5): 2.06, 232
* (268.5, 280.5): -1.52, 304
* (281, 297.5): -4.06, 324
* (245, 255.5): 0.65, 268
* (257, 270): -0.32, 284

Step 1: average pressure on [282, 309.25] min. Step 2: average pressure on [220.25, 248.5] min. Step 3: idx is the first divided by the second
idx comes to 1.23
